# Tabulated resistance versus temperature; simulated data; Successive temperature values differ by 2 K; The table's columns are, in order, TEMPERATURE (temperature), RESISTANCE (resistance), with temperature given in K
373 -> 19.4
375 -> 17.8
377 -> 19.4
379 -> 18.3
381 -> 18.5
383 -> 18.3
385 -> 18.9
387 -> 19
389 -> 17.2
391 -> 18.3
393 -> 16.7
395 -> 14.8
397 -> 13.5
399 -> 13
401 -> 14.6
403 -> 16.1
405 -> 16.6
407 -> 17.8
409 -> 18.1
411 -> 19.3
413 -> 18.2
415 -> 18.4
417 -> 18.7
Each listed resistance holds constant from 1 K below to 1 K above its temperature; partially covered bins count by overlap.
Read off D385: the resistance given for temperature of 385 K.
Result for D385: 18.9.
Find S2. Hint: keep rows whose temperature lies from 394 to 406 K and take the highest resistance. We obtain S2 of 16.6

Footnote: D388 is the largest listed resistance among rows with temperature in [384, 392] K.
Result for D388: 19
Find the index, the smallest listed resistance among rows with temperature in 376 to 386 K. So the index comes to 18.3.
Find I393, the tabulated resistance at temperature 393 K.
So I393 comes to 16.7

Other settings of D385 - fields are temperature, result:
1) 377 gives 19.4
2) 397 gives 13.5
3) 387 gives 19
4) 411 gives 19.3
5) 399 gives 13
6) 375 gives 17.8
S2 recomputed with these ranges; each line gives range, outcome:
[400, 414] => 19.3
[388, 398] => 18.3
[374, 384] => 19.4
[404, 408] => 17.8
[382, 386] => 18.9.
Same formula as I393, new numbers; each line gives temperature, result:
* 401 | 14.6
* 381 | 18.5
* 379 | 18.3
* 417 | 18.7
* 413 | 18.2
